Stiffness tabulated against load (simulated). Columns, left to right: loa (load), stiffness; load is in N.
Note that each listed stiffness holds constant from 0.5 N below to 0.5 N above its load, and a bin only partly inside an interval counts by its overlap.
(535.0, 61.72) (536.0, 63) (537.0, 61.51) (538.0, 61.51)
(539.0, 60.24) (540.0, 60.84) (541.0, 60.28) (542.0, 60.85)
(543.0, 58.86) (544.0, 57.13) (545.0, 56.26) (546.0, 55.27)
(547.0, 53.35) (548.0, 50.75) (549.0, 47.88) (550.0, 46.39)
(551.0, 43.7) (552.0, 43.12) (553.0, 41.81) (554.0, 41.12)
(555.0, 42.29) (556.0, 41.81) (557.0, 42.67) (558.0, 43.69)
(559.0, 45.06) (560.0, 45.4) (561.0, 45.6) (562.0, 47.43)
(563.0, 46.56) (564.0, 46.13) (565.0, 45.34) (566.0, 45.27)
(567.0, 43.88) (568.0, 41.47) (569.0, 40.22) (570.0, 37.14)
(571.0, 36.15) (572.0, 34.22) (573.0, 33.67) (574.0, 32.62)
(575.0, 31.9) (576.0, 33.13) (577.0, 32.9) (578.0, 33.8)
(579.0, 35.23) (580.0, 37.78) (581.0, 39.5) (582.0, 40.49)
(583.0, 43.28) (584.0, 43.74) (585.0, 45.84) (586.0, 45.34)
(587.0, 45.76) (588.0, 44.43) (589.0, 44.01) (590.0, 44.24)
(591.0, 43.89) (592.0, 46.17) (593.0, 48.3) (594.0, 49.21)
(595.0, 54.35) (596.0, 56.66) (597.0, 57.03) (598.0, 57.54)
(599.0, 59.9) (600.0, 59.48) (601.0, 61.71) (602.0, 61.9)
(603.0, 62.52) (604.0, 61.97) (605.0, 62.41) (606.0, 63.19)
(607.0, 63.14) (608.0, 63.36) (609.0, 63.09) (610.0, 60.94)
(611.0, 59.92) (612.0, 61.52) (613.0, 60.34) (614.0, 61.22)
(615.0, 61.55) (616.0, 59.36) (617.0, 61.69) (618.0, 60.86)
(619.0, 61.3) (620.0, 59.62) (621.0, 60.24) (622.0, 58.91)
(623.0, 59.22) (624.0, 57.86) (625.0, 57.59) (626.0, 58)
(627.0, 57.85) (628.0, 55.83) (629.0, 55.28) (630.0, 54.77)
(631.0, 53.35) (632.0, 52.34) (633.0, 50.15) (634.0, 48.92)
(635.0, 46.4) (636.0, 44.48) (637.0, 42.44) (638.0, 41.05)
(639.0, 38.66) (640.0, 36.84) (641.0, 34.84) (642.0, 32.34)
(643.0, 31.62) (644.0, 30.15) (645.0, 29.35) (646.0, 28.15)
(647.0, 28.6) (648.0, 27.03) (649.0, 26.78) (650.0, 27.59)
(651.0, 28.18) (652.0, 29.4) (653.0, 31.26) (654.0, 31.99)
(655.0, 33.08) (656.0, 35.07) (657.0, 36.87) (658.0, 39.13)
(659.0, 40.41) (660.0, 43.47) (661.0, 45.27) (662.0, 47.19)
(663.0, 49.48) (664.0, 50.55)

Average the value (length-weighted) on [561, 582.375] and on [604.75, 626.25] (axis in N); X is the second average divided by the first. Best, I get 1.6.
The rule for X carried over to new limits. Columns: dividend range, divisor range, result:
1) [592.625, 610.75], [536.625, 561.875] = 1.17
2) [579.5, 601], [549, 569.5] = 1.10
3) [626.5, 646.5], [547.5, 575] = 1.02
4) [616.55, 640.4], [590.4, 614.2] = 0.91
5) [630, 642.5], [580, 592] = 1.01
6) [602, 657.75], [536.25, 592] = 1.07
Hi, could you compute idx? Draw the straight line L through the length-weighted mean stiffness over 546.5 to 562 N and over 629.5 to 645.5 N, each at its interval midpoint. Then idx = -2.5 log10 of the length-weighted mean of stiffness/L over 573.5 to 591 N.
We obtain 0.11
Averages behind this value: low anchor 45.1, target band 39.8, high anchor 41.7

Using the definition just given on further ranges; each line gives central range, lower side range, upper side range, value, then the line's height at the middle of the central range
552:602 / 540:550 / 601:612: 0.315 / 58.9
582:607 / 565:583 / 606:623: -0.063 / 49.4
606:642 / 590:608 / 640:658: -0.234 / 44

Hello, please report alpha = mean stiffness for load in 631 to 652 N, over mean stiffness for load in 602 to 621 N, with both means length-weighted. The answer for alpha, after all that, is 0.6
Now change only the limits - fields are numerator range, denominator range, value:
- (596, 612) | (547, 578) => 1.46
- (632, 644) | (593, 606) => 0.70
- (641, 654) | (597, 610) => 0.48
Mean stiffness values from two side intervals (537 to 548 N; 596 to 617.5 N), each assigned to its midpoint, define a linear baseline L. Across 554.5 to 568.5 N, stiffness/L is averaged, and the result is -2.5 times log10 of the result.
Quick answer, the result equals 0.31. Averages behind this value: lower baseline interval 58.2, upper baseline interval 61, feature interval 44.5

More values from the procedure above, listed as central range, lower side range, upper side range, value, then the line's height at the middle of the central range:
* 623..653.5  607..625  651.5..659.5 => 0.13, 46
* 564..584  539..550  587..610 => 0.41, 55.8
